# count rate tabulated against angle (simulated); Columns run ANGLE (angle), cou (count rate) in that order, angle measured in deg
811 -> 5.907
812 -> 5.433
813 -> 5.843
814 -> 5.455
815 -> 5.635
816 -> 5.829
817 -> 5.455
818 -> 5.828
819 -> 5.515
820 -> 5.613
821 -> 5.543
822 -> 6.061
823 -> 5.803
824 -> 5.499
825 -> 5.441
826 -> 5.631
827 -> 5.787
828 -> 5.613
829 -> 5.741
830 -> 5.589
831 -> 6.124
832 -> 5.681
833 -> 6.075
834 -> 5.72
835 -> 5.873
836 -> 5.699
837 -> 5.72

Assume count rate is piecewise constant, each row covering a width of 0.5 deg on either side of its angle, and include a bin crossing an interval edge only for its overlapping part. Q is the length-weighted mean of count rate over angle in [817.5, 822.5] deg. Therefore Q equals 5.71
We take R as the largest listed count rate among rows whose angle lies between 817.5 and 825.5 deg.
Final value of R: 6.061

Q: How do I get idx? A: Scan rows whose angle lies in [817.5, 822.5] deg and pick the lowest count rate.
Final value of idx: 5.515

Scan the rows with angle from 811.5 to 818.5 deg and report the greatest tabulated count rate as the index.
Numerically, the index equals 5.843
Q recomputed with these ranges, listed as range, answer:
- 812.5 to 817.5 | 5.64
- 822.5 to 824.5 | 5.65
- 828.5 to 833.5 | 5.84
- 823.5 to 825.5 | 5.47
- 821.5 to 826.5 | 5.69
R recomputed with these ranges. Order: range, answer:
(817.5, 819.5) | 5.828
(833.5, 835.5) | 5.873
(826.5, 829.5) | 5.787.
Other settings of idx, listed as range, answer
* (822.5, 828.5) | 5.441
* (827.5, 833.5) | 5.589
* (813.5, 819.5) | 5.455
